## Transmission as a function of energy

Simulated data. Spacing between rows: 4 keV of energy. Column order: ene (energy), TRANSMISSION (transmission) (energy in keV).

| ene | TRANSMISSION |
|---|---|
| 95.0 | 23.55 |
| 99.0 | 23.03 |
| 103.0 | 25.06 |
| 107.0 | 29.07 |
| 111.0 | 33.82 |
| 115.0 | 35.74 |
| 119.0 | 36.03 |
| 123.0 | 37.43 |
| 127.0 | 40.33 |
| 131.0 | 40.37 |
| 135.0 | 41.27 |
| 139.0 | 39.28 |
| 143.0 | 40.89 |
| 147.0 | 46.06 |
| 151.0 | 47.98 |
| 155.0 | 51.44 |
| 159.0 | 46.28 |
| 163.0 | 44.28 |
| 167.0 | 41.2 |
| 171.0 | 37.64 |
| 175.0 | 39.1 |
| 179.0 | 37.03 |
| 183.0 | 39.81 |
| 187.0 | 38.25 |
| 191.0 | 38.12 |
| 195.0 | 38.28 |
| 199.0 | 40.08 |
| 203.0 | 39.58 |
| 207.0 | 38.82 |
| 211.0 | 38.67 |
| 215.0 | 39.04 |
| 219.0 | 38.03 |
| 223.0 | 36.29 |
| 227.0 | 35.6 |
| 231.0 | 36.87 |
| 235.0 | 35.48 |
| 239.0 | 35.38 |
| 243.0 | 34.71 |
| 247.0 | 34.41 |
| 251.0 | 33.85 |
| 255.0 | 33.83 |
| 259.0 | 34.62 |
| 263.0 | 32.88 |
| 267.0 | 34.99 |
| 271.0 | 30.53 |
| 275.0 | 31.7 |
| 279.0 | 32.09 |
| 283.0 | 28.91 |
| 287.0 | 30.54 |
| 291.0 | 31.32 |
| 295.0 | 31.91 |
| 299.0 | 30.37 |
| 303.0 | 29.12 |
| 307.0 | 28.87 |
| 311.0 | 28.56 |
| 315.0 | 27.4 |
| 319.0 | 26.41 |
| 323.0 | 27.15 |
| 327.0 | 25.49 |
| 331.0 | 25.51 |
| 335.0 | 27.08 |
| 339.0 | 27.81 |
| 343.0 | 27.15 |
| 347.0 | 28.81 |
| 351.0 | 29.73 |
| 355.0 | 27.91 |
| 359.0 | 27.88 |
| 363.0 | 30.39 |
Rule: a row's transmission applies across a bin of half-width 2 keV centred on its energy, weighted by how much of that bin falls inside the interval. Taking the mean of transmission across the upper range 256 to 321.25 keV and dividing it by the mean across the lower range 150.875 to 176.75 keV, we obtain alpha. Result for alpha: 0.7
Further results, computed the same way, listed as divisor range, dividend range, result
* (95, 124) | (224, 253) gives 1.15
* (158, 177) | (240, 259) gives 0.83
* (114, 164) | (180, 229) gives 0.91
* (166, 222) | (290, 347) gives 0.73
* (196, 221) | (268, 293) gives 0.80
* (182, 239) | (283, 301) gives 0.81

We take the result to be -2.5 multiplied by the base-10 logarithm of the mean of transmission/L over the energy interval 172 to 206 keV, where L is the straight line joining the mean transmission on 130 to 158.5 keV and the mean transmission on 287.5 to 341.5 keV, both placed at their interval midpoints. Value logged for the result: 0.03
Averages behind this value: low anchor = 44.1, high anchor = 28.3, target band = 38.7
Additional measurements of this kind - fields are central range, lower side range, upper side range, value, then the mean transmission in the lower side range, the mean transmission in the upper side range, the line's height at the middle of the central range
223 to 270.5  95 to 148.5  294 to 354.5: -0.127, 35.5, 28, 30.9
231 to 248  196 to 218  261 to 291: 0.011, 39.1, 31.6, 35.6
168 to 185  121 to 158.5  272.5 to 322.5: 0.036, 42.9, 29.7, 39.8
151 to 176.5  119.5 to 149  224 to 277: -0.125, 40.6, 34.3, 39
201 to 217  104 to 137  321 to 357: -0.190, 36.4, 27.4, 32.8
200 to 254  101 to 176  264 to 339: -0.080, 39.7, 29.3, 34.1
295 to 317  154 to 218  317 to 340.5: -0.014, 40.3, 26.5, 28.7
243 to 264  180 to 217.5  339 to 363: 0.034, 38.9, 28.4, 35.1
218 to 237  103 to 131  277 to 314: -0.140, 35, 30.1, 32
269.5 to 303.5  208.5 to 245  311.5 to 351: 0.015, 36.7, 27.2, 31.3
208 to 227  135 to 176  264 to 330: -0.011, 43.4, 29.7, 37.4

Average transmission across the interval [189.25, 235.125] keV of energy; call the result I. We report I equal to 38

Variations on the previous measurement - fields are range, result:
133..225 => 40.8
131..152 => 42.6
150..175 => 44.2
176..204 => 38.7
